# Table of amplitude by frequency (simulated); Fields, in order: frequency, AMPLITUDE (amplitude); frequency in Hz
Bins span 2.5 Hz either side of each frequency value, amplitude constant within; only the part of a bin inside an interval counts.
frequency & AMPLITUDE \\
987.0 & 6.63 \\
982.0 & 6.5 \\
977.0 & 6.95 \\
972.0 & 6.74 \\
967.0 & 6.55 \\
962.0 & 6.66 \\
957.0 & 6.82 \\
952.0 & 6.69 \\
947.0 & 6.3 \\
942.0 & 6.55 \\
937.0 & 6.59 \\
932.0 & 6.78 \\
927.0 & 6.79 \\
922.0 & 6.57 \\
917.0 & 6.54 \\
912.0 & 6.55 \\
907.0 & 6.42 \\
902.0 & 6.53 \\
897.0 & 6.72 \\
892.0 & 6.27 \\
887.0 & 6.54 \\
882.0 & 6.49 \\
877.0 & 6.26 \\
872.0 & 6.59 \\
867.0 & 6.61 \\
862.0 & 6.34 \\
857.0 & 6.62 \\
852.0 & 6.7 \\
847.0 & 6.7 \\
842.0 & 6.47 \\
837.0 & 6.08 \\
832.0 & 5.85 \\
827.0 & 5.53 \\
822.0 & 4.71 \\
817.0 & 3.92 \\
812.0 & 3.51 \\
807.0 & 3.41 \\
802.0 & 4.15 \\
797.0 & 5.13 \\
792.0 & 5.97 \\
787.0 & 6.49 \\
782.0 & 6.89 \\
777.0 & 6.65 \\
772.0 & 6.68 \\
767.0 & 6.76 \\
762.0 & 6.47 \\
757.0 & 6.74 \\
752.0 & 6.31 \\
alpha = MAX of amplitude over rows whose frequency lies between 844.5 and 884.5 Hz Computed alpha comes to 6.7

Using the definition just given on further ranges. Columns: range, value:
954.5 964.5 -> 6.82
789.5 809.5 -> 5.97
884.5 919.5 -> 6.72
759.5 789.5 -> 6.89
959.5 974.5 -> 6.74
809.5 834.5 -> 5.85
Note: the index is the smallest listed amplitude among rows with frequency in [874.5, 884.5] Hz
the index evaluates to 6.26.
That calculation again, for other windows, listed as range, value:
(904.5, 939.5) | 6.42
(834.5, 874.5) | 6.08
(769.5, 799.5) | 5.13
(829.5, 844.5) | 5.85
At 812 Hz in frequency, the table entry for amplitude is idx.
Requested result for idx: 3.51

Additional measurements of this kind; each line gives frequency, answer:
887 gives 6.54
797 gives 5.13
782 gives 6.89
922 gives 6.57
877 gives 6.26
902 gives 6.53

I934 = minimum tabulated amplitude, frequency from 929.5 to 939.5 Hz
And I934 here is 6.59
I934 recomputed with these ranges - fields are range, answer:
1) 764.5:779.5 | 6.65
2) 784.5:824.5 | 3.41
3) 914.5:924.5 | 6.54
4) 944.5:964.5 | 6.3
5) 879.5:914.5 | 6.27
